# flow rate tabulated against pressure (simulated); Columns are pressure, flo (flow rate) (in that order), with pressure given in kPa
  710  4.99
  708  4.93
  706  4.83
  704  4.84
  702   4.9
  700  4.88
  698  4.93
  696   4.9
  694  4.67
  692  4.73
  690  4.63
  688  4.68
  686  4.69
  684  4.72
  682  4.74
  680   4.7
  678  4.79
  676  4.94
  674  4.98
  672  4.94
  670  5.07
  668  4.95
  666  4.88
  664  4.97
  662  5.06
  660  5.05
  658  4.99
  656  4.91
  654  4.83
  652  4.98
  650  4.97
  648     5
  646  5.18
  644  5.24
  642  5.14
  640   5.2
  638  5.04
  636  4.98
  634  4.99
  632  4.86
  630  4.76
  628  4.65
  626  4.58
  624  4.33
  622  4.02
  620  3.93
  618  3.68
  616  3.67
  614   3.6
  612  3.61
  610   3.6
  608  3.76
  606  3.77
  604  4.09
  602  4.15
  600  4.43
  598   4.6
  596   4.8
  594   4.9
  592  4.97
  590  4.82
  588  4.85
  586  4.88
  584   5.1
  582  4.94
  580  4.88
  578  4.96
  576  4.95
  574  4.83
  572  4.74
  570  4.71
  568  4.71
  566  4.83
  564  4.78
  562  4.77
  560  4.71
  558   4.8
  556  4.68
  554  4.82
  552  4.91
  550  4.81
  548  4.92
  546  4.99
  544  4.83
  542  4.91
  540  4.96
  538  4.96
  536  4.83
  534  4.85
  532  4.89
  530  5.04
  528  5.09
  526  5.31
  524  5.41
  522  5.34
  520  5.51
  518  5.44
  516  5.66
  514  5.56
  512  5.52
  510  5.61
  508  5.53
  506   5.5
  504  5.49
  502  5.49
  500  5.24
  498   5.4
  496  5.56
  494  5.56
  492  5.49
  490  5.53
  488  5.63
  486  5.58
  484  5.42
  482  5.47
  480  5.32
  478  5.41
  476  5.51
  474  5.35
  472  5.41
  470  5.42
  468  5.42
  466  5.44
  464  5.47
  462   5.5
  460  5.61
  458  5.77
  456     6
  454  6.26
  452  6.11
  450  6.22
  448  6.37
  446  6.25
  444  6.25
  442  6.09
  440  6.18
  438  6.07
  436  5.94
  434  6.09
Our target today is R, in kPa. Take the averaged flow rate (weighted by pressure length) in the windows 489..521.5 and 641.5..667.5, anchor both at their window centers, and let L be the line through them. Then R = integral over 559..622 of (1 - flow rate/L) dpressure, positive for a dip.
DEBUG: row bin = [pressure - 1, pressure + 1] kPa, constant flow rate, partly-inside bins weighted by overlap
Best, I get 9.0 kPa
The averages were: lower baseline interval 5.5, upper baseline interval 5.01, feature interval 4.48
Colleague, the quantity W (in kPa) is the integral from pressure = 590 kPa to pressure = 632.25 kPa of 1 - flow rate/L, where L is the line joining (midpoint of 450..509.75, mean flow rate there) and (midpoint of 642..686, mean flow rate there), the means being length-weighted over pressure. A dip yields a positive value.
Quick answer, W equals 7.4 kPa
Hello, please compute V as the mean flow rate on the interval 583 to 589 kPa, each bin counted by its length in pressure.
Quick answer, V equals 4.94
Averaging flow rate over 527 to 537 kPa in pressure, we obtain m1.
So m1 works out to 4.94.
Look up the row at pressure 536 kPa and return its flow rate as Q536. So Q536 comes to 4.83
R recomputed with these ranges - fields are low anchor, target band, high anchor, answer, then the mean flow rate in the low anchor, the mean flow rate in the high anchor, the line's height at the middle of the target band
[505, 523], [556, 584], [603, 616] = -2.2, 5.52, 3.73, 4.47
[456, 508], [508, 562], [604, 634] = -1.5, 5.49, 4.09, 4.95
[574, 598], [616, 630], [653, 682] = 2.0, 4.9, 4.93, 4.91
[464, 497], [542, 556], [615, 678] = 0.9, 5.47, 4.8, 5.19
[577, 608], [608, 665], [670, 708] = 1.3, 4.65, 4.82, 4.72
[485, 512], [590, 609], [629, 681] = 2.8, 5.51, 4.98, 5.17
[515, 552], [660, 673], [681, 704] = -0.4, 5.09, 4.77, 4.83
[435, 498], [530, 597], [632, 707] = 6.0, 5.72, 4.92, 5.34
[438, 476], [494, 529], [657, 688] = 0.9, 5.84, 4.89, 5.6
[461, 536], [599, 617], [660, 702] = 4.3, 5.41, 4.85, 5.07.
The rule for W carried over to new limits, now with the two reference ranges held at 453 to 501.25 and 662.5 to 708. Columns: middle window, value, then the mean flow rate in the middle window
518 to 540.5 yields 1.0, 5.13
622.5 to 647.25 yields 0.5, 4.9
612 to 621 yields 2.4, 3.71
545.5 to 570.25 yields 2.2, 4.8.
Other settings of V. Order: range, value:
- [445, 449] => 6.31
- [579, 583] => 4.91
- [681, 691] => 4.69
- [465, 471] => 5.43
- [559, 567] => 4.77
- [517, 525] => 5.42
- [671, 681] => 4.87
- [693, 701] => 4.84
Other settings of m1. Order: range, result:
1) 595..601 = 4.61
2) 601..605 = 4.12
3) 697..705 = 4.89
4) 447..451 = 6.29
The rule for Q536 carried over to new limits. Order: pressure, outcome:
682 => 4.74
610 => 3.6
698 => 4.93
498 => 5.4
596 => 4.8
